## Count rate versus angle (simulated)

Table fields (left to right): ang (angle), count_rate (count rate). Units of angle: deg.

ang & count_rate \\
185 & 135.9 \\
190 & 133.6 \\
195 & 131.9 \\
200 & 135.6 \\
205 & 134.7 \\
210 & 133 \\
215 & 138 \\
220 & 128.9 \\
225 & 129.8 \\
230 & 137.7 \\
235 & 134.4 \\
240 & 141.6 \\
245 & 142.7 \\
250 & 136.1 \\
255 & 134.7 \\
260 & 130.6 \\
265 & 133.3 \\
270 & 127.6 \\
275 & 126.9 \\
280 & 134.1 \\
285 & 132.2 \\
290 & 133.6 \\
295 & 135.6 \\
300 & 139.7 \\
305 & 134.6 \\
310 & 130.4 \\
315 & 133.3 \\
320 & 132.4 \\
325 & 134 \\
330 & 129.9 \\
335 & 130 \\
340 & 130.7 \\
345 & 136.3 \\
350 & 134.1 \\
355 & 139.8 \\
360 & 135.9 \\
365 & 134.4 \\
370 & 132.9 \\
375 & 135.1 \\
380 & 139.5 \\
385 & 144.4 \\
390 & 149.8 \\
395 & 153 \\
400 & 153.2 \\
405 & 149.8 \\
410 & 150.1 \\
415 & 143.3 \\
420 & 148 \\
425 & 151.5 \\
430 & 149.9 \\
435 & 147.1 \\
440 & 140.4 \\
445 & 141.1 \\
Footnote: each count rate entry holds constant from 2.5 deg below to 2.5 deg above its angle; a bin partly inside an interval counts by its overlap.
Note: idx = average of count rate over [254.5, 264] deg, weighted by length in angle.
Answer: 132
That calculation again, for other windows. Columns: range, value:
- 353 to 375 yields 136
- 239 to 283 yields 134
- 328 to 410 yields 140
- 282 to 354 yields 133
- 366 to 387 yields 138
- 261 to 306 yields 133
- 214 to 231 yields 133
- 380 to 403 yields 149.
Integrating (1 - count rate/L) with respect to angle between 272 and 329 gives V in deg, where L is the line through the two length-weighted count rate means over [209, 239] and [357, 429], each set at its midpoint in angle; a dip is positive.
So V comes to 2.3 deg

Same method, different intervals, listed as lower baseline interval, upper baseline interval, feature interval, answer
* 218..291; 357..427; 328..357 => 1.5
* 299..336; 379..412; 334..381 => 2.1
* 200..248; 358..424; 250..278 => 1.3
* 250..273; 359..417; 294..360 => 1.9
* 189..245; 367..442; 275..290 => 0.7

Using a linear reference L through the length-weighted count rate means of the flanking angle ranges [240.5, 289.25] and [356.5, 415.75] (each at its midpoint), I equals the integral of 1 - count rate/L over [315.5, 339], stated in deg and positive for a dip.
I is 1.2 deg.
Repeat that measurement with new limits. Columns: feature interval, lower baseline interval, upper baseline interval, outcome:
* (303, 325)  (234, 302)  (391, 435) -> 1.03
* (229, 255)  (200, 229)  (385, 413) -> -0.44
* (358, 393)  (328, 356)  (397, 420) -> 0.53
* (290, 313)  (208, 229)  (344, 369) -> -0.04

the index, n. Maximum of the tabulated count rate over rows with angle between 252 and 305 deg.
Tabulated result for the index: 139.7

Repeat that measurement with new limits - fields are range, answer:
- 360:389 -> 144.4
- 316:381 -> 139.8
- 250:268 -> 136.1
